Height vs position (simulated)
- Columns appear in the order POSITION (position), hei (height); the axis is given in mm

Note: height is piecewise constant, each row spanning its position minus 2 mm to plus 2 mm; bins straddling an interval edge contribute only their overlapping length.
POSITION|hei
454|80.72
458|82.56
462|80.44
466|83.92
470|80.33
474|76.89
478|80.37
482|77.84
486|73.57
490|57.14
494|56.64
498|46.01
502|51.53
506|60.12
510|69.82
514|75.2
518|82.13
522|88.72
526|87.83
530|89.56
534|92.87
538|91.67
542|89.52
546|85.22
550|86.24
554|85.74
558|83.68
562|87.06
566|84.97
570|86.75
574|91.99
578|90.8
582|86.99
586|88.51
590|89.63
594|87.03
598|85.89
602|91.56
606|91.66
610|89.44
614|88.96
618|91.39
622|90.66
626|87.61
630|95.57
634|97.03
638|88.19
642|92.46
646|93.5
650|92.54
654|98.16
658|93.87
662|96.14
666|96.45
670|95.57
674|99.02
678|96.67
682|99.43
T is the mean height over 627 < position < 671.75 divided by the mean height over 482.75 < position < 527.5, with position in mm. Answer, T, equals 1.38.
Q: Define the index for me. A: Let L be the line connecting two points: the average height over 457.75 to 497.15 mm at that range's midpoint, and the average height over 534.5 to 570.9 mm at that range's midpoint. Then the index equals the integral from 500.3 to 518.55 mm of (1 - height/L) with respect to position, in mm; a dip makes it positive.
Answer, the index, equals 2.9 mm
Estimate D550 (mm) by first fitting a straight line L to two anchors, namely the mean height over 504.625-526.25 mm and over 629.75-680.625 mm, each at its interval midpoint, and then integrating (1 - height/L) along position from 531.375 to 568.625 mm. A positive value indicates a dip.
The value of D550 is -2.8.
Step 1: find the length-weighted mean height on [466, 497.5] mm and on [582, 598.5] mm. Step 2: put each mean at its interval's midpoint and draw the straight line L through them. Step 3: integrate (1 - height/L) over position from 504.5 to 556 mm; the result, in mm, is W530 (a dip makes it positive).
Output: -3.2 mm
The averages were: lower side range 71.4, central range 83.7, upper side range 87.8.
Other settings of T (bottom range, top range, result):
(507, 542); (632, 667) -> 1.12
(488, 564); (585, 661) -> 1.18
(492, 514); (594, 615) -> 1.53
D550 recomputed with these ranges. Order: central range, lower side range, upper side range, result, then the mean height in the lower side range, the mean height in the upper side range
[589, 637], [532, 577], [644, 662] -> 0.7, 87.9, 94.7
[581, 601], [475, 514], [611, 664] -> -1.0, 64.6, 92.7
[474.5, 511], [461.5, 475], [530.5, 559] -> 8.3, 80.6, 88.1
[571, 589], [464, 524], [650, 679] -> -1.3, 70.7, 96.3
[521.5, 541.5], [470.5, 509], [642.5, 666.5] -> -4.8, 65.2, 94.9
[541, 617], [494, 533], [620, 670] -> -4.9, 72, 93.6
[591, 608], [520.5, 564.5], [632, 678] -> 0.4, 88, 94.9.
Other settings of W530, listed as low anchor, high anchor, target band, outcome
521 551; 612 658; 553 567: 0.7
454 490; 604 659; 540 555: -0.3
